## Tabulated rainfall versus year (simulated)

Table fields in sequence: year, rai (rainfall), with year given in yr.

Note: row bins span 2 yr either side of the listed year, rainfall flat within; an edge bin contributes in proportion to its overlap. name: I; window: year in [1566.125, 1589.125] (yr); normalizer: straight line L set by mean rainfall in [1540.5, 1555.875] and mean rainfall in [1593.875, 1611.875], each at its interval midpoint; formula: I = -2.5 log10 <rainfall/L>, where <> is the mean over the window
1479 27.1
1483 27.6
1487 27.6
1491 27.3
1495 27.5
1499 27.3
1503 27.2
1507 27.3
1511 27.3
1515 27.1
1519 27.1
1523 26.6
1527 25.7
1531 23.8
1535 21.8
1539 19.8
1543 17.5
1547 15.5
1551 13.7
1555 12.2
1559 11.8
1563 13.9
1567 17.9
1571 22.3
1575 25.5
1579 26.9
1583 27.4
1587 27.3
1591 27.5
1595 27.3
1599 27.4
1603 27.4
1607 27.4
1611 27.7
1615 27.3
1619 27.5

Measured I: -0.145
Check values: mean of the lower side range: 15.1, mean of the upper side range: 27.4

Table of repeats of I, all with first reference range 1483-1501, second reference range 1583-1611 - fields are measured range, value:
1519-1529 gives 0.04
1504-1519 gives 0.01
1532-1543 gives 0.32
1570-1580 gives 0.10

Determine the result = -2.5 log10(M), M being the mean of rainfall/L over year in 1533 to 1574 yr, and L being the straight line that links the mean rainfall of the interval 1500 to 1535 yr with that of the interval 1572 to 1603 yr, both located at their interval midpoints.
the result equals 0.50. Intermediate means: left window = 26.3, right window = 26.9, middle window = 16.9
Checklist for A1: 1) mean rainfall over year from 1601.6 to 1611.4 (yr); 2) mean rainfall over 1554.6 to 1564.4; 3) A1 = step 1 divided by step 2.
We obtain 2.18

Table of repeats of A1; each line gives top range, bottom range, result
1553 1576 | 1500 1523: 0.62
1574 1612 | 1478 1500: 0.99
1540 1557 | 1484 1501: 0.55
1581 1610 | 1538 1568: 1.82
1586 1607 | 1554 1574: 1.68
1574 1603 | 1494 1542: 1.06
